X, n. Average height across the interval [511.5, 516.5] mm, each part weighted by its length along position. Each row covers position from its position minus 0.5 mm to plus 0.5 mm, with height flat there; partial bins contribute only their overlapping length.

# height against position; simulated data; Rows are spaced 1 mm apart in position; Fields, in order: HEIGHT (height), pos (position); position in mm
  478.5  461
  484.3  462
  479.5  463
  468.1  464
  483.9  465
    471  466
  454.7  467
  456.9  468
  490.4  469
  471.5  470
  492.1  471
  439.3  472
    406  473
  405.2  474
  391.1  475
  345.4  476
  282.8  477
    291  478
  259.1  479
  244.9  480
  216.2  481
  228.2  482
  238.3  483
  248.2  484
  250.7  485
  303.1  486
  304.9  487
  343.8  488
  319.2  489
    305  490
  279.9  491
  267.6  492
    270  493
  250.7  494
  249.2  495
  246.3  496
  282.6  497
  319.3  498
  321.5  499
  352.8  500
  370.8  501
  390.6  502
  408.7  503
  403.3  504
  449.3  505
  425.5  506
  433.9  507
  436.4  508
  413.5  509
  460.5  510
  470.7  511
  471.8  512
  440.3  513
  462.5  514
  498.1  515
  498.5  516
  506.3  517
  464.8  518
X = 474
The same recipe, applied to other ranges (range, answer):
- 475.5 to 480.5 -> 285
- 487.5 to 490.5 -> 323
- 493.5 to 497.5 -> 257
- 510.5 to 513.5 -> 461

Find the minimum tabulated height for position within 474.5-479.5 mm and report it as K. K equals 259.1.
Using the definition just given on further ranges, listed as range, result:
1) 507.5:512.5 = 413.5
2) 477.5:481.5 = 216.2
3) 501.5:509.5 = 390.6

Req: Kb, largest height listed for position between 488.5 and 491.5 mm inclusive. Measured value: 319.2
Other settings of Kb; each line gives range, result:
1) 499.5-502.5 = 390.6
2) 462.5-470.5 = 490.4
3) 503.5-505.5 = 449.3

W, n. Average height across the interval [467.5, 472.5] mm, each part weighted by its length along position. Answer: 470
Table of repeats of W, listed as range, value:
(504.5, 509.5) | 432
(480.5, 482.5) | 222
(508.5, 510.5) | 437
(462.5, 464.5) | 474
